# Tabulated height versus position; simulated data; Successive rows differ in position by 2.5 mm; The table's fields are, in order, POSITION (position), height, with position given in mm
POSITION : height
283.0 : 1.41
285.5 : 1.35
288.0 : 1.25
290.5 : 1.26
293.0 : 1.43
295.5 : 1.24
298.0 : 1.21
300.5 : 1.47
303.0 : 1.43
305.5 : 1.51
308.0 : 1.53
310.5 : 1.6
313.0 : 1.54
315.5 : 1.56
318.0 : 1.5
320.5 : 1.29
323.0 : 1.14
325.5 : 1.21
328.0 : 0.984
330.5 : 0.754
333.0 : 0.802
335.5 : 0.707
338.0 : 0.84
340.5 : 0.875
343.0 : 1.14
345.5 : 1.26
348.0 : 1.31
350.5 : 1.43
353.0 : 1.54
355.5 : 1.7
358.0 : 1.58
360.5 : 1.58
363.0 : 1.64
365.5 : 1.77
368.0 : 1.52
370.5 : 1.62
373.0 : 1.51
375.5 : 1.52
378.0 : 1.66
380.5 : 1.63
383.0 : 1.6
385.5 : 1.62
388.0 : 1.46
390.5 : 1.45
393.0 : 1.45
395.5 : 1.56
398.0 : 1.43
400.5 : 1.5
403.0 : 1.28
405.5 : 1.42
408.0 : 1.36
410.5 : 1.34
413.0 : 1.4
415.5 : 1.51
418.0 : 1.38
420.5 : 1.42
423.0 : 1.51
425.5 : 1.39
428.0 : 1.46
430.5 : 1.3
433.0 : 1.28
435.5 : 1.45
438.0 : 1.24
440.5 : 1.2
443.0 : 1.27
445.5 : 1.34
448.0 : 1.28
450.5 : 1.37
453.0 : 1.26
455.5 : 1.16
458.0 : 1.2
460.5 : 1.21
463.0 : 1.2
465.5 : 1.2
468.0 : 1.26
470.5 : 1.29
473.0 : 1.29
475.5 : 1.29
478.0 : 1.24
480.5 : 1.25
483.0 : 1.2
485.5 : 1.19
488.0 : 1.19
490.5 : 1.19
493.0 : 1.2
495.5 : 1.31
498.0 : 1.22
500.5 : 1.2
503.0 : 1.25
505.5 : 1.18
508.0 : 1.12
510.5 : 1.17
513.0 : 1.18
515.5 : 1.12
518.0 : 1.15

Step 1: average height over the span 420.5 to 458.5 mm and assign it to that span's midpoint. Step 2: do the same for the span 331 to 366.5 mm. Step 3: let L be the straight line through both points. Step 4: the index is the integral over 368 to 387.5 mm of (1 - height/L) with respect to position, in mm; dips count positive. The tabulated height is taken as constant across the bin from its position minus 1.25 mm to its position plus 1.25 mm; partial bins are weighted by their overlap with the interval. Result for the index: -4.4 mm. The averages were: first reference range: 1.28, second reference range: 1.32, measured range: 1.58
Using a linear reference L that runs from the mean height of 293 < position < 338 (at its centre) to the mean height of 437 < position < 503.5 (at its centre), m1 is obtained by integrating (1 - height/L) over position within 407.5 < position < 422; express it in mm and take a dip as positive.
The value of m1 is -1.9 mm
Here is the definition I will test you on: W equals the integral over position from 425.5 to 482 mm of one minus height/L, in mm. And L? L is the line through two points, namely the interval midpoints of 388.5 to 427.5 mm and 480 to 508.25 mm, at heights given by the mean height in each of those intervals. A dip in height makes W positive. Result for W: 1.5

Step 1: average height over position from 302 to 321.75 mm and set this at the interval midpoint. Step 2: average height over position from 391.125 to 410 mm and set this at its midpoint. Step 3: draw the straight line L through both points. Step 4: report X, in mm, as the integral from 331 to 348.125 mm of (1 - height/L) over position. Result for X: 6.0 mm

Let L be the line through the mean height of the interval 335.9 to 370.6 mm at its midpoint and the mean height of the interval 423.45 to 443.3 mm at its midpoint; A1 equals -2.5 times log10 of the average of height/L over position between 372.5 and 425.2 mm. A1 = -0.089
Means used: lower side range 1.39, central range 1.47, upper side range 1.33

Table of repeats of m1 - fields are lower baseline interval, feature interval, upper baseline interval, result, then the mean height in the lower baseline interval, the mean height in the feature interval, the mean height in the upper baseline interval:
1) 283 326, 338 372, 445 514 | -2.4 mm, 1.39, 1.44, 1.23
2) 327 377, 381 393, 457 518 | -2.3 mm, 1.31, 1.53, 1.21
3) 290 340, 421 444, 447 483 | -1.9 mm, 1.24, 1.35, 1.25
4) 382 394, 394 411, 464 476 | 0.6 mm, 1.52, 1.42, 1.26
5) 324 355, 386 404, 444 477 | -4.5 mm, 1.09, 1.46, 1.26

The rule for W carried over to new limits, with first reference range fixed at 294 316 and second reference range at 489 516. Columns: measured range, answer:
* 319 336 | 5.01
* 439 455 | -0.15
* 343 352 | 0.54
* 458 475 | 0.03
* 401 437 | -2.49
